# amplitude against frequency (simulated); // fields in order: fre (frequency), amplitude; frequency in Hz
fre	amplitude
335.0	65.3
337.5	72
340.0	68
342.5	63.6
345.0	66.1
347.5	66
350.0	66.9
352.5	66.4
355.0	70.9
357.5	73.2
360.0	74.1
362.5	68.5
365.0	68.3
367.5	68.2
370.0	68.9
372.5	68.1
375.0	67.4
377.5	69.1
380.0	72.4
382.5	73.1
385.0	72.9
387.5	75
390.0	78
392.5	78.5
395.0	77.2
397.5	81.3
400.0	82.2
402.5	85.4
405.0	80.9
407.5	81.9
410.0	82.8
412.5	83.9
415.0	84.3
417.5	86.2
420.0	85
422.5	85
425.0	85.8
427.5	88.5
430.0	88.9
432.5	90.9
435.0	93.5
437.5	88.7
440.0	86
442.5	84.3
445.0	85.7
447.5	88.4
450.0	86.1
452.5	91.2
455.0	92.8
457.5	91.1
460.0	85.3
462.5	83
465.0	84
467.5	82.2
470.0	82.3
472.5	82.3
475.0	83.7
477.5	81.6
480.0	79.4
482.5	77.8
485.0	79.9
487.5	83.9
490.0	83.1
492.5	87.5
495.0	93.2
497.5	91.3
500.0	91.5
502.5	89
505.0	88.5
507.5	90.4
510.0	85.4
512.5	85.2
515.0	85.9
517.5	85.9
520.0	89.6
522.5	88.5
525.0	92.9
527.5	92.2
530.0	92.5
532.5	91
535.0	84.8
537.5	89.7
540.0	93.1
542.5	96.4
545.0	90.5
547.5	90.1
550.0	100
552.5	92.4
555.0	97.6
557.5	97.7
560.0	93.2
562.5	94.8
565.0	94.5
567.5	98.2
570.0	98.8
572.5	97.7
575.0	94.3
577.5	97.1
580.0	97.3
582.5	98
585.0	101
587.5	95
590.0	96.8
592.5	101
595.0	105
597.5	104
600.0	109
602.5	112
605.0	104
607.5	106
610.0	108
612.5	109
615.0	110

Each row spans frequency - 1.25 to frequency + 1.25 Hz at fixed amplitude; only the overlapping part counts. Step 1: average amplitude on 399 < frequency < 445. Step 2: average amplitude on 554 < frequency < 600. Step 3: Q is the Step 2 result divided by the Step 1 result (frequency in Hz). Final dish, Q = 1.1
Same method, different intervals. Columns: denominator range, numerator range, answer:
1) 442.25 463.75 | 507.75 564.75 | 1.04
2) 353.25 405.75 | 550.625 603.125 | 1.34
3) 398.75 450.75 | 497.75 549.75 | 1.05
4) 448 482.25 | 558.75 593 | 1.14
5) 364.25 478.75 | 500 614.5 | 1.17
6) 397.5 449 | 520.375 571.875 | 1.09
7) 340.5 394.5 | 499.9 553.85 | 1.28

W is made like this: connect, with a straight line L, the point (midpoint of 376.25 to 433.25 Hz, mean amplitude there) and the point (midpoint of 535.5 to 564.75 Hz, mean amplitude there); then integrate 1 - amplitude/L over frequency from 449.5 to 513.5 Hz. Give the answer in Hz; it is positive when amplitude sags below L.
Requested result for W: 1.5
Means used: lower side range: 81.2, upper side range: 93.9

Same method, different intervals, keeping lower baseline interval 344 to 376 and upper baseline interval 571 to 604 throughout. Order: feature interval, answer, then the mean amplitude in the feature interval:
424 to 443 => -2.3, 88.5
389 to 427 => -3.6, 82.7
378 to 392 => -0.4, 74.2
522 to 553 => 0.6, 91.9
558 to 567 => 0.2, 94.8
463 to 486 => 0.9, 81.5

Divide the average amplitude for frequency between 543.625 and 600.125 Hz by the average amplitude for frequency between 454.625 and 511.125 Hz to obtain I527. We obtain 1.1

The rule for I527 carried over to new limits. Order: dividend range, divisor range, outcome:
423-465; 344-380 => 1.28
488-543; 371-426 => 1.13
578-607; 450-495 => 1.21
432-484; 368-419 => 1.11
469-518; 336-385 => 1.24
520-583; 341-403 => 1.31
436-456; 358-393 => 1.23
